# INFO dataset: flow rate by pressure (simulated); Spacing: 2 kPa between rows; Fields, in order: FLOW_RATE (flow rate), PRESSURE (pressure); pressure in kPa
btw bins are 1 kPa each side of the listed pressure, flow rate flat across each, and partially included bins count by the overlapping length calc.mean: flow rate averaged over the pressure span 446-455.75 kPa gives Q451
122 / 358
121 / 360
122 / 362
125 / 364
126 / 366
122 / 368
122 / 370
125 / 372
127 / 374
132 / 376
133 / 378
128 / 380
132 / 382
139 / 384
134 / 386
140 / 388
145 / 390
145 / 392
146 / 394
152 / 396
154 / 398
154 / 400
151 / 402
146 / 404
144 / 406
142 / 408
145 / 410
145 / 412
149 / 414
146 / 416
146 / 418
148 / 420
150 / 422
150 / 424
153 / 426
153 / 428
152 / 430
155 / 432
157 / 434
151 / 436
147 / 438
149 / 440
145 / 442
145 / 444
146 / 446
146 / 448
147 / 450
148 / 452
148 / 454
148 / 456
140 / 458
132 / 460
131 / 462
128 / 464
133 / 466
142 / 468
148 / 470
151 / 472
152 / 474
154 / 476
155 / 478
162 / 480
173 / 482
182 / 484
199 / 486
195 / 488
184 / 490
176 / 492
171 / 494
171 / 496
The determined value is 147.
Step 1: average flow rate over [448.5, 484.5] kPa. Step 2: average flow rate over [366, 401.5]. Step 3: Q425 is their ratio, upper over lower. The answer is 1.08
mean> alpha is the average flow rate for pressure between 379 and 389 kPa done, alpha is 135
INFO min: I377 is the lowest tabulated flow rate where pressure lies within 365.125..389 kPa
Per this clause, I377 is 122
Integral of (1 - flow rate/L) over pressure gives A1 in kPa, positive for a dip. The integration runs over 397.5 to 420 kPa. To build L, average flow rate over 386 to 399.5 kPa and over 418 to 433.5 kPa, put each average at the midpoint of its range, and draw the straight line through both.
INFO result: 0.2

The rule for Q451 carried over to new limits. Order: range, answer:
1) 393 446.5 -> 149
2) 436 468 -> 142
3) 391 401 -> 150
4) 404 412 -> 144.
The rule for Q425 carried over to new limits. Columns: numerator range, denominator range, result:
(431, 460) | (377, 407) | 1.03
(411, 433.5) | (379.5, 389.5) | 1.11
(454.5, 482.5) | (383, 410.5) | 1.00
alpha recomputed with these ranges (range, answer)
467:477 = 149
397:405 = 151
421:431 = 152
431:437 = 154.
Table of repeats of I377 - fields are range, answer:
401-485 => 128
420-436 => 148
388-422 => 140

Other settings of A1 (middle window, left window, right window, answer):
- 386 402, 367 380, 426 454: -1.60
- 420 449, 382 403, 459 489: 0.16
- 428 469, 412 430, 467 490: 3.18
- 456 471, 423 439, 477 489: 2.77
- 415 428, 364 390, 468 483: -0.68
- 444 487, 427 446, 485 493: 5.24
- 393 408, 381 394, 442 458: -0.85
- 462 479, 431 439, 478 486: 2.42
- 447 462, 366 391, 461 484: 0.29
